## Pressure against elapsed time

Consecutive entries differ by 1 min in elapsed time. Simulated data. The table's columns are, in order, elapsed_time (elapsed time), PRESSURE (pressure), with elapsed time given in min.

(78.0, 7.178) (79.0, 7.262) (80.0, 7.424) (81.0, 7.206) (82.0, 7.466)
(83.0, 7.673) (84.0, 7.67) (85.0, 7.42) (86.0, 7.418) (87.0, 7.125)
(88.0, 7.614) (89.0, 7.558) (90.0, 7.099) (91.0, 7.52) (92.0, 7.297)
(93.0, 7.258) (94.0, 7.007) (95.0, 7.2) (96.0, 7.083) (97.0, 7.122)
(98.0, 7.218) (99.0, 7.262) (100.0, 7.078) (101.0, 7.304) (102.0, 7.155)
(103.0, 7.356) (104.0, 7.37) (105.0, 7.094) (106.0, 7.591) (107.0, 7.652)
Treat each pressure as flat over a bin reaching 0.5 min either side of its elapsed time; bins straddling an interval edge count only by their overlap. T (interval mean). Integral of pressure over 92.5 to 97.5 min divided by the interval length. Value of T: 7.13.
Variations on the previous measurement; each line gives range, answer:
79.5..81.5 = 7.32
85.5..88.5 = 7.39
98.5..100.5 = 7.17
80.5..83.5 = 7.45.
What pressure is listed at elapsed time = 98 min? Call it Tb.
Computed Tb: 7.218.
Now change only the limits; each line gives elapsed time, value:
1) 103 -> 7.356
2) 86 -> 7.418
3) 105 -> 7.094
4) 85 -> 7.42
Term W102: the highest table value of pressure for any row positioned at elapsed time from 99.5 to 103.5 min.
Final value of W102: 7.356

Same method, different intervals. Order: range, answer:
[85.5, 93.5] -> 7.614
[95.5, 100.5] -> 7.262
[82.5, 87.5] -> 7.673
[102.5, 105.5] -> 7.37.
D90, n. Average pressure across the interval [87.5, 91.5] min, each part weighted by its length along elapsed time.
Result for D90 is 7.45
